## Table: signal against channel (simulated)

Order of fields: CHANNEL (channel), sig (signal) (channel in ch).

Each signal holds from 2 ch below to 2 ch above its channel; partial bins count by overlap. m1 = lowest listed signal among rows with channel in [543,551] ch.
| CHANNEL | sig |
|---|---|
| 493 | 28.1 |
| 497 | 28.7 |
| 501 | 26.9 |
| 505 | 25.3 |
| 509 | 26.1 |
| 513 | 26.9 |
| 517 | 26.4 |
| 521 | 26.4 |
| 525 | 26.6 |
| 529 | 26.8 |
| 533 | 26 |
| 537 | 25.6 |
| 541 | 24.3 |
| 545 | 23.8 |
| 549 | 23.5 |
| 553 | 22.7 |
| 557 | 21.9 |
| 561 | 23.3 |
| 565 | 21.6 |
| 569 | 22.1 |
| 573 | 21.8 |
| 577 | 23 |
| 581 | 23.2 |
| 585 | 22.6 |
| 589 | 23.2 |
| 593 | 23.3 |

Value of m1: 23.5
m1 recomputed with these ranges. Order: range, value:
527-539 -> 25.6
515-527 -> 26.4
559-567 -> 21.6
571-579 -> 21.8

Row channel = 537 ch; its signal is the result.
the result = 25.6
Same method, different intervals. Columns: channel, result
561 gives 23.3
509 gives 26.1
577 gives 23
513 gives 26.9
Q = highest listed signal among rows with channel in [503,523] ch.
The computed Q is 26.9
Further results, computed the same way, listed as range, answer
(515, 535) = 26.8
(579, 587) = 23.2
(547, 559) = 23.5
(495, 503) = 28.7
